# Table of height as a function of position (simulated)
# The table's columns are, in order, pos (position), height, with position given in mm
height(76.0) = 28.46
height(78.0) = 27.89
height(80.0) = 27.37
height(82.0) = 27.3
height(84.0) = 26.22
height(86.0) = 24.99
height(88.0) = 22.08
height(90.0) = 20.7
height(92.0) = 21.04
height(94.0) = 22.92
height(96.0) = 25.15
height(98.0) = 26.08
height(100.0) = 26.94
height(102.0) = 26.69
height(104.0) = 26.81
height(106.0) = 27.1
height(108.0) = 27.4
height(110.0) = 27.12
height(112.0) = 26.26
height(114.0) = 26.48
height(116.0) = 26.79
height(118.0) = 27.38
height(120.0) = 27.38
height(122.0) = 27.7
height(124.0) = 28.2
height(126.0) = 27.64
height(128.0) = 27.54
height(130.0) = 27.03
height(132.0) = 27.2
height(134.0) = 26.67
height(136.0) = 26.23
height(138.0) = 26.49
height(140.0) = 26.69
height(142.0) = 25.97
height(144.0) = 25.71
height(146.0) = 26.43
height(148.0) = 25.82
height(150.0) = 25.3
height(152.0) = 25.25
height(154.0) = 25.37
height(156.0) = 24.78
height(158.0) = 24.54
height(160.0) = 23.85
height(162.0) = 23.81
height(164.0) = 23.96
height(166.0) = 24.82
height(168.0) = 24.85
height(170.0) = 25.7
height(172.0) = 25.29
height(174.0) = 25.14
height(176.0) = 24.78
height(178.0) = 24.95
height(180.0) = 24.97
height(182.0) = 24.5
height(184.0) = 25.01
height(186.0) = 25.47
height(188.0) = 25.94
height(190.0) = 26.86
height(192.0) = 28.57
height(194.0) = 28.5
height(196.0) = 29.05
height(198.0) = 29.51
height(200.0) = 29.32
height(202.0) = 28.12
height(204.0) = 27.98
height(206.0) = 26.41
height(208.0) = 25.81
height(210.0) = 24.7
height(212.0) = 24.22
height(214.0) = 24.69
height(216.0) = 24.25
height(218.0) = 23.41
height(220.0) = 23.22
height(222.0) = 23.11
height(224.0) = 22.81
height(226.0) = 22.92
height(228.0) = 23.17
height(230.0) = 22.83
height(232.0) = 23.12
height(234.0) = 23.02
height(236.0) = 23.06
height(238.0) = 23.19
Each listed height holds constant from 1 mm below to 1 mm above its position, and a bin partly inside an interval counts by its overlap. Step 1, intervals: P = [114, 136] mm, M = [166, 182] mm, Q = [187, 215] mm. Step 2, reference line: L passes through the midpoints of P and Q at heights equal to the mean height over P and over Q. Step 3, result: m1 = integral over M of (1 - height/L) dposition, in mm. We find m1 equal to 1.3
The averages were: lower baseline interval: 27.3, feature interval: 25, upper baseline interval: 27.1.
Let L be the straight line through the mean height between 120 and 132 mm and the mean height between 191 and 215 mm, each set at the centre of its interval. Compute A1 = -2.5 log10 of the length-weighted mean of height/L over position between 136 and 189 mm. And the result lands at 0.09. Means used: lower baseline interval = 27.6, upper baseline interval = 27.2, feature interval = 25.2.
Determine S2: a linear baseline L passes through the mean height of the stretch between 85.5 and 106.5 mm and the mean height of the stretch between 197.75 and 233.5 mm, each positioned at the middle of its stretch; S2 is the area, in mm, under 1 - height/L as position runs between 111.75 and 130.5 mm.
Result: -2.1 mm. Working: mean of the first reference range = 24.5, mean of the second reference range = 24.9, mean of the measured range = 27.3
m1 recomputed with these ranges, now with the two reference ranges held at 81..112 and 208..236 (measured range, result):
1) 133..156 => -1.2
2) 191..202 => -2.3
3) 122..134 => -1.3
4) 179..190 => -0.6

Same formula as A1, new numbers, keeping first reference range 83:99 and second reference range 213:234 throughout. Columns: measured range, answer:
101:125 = -0.15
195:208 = -0.20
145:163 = -0.07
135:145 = -0.12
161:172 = -0.05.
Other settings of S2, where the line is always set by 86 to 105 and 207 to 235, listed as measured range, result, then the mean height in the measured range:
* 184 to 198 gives -2.1 mm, 27.4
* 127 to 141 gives -1.6 mm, 26.8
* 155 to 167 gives -0.2 mm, 24.3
